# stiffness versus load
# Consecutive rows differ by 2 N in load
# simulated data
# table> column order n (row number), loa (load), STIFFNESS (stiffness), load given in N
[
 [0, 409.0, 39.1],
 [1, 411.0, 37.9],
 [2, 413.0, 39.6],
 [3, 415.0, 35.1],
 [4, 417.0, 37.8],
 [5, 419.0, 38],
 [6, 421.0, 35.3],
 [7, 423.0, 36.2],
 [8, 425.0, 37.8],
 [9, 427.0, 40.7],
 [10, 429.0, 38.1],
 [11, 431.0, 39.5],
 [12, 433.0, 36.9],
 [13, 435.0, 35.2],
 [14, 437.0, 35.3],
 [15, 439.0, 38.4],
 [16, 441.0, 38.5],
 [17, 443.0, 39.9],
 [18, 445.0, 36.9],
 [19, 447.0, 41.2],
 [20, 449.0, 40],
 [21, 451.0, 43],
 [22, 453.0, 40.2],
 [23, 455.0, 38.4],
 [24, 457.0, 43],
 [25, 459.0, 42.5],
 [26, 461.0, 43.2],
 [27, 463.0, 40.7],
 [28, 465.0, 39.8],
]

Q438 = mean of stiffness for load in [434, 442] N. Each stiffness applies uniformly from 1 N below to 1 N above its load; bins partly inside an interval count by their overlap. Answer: 36.8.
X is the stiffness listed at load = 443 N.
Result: 39.9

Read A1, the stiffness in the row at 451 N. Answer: 43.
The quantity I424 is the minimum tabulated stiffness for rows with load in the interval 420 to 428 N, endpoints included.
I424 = 35.3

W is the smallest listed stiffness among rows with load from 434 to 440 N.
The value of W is 35.2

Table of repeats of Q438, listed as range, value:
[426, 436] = 38.1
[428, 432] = 38.8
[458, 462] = 42.9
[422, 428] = 38.2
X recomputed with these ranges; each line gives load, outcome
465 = 39.8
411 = 37.9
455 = 38.4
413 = 39.6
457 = 43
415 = 35.1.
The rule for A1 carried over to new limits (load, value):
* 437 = 35.3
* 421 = 35.3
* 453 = 40.2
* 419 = 38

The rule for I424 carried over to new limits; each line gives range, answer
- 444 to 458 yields 36.9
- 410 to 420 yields 35.1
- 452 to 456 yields 38.4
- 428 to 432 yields 38.1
